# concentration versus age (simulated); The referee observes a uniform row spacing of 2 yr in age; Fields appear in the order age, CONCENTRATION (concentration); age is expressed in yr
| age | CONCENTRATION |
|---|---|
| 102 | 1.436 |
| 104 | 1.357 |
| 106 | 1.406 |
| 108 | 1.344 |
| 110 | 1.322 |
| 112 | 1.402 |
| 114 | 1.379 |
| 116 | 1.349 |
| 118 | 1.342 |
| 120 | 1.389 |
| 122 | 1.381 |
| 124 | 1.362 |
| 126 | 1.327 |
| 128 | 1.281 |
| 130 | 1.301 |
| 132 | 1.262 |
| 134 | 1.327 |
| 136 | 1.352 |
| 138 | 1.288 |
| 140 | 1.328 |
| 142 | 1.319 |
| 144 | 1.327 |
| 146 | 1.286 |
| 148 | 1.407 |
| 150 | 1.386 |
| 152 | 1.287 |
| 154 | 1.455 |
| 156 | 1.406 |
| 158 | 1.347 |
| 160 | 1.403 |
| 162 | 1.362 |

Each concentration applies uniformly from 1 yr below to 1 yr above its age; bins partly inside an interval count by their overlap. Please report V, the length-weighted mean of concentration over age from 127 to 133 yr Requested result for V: 1.28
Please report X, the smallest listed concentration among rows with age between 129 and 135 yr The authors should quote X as 1.262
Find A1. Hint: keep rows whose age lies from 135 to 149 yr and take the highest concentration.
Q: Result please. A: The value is 1.407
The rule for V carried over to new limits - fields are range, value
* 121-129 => 1.34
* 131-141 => 1.31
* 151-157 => 1.38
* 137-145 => 1.32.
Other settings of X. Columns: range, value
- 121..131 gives 1.281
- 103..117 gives 1.322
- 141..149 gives 1.286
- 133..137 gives 1.327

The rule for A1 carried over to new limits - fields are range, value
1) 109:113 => 1.402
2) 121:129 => 1.381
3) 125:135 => 1.327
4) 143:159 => 1.455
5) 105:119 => 1.406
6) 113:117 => 1.379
